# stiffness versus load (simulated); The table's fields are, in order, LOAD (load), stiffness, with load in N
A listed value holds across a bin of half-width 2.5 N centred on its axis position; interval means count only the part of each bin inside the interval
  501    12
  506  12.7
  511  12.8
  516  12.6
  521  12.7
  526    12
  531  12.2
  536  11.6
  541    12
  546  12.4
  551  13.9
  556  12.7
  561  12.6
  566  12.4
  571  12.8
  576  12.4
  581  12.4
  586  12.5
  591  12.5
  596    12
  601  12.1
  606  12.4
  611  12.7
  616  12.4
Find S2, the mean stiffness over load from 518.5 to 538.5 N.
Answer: 12.1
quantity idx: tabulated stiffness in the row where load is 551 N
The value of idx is 13.9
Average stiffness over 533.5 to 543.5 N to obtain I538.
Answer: 11.8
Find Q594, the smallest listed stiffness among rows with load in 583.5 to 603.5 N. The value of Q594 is 12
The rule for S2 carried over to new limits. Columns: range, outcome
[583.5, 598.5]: 12.3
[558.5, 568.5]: 12.5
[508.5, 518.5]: 12.7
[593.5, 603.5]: 12.1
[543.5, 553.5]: 13.2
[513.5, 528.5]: 12.4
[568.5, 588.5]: 12.5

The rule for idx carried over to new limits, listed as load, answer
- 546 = 12.4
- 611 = 12.7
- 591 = 12.5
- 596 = 12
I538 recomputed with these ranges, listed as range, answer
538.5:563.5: 12.7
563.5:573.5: 12.6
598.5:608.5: 12.2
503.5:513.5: 12.8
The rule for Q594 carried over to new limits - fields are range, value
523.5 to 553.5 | 11.6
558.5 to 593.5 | 12.4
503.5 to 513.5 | 12.7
